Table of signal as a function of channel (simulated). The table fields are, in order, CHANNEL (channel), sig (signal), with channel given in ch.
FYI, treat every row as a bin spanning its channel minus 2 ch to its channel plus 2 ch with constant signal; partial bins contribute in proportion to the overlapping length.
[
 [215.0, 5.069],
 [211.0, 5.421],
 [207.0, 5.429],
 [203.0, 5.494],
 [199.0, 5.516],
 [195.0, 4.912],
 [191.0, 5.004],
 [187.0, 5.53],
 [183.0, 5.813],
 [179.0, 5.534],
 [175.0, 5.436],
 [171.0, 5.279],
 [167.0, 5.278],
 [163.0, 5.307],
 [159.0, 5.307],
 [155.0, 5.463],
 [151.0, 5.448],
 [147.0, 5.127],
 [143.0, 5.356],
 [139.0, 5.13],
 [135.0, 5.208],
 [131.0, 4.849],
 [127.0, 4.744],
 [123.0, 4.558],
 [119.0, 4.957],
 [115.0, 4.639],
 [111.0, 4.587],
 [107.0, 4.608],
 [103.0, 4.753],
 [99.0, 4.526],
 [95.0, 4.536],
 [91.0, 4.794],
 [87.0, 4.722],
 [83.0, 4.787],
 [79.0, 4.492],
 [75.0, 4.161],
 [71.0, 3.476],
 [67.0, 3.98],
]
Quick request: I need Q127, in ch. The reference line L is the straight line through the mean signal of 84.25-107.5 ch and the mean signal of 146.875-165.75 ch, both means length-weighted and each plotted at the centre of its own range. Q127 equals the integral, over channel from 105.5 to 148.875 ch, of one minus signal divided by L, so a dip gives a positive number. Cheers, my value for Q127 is 1.1 ch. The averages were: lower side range 4.66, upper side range 5.35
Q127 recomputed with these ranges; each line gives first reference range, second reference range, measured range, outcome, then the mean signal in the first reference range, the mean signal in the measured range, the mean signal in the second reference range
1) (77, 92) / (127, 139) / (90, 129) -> 1.5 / 4.69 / 4.67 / 5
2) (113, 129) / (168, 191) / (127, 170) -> -1.3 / 4.72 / 5.22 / 5.46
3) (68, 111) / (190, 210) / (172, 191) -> -1.3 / 4.48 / 5.5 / 5.29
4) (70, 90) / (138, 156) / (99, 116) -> 0.5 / 4.39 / 4.63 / 5.31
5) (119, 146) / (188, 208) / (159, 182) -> -1.0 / 4.98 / 5.38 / 5.28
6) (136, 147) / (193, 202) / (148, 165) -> -0.5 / 5.22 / 5.37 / 5.25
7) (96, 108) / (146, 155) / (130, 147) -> 0.0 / 4.62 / 5.15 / 5.34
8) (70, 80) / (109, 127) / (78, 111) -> -2.4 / 4.05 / 4.65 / 4.69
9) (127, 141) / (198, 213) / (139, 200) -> -1.3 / 5.02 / 5.34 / 5.46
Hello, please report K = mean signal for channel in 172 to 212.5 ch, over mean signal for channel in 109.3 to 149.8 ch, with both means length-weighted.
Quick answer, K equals 1.10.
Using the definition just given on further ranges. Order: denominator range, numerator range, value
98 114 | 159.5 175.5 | 1.15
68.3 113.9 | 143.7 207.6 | 1.20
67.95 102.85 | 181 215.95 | 1.21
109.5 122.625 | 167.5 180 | 1.14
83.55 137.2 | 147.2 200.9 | 1.13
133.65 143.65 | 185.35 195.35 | 0.99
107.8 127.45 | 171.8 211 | 1.15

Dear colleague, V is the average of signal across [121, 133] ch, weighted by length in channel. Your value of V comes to 4.72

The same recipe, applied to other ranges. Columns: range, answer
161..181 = 5.37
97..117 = 4.62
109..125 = 4.69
